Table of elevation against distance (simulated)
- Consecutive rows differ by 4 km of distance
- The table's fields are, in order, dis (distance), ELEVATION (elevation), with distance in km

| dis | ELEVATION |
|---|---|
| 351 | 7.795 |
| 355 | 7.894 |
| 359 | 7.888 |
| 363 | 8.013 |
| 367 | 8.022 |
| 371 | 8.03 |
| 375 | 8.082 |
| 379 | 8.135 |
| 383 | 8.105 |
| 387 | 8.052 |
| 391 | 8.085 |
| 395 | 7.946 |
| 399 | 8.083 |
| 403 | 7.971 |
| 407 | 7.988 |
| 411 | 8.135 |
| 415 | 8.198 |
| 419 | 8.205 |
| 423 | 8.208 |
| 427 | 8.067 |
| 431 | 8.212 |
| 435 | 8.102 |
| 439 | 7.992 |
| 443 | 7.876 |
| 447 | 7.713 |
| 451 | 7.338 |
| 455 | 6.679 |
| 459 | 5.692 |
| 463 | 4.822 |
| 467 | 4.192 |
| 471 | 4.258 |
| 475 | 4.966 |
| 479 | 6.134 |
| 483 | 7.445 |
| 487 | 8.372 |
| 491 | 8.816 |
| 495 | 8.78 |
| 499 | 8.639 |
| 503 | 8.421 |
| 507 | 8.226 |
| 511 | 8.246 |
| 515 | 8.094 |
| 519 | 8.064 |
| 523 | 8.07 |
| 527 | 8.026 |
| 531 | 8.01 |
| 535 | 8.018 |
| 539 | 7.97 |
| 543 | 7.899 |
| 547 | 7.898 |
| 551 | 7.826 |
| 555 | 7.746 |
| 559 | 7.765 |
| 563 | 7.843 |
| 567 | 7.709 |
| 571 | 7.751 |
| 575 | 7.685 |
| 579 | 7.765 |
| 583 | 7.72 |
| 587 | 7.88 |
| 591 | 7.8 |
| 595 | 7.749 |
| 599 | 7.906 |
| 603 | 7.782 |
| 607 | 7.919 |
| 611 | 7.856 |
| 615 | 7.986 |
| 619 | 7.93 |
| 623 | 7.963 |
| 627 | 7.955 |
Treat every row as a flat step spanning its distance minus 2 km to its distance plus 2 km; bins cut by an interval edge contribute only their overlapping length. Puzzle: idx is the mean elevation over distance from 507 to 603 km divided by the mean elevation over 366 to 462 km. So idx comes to 1.01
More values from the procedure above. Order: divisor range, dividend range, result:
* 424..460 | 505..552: 1.06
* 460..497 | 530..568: 1.23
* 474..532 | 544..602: 0.98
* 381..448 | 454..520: 0.87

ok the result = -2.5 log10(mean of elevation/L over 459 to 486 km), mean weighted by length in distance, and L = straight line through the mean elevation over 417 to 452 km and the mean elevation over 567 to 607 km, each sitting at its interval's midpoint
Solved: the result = 0.409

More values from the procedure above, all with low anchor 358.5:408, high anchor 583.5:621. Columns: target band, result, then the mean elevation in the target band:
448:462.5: 0.23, 6.47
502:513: -0.05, 8.29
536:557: 0.00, 7.87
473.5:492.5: 0.11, 7.16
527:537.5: -0.01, 8.01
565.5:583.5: 0.02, 7.73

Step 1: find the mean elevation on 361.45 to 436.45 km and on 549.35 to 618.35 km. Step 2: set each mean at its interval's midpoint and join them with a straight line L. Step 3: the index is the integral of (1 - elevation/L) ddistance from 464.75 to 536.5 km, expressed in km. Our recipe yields 4.1 km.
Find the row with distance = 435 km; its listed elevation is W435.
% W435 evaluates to 8.102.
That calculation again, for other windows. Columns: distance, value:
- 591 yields 7.8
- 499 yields 8.639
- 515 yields 8.094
